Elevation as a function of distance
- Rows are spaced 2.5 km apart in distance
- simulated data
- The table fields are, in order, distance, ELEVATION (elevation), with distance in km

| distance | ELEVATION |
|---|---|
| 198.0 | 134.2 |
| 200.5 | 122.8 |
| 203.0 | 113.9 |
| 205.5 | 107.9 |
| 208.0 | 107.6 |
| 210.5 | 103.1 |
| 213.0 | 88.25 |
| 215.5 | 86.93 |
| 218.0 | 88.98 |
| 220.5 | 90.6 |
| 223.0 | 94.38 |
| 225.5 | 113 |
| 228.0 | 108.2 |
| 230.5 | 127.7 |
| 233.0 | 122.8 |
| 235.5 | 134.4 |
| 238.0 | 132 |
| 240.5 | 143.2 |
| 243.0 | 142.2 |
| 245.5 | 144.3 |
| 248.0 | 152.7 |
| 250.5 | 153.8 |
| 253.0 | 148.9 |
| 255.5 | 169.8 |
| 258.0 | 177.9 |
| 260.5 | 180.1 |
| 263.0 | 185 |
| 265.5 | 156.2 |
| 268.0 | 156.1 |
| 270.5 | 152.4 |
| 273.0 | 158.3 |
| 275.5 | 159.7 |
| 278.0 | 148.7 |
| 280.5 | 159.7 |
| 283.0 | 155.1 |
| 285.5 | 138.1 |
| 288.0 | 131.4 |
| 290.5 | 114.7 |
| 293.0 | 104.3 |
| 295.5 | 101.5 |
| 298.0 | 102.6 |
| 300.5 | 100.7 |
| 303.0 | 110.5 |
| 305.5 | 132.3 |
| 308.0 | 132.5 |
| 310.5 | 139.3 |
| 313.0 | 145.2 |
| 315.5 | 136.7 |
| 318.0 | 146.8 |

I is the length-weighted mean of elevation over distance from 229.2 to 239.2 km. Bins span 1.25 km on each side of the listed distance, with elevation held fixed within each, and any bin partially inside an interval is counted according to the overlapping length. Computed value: 129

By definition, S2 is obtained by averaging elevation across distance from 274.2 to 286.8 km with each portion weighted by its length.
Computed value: 152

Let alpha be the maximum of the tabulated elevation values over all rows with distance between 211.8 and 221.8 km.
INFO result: 90.6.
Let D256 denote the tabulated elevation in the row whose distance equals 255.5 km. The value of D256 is 169.8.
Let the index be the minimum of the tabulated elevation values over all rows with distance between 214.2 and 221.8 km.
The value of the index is 86.93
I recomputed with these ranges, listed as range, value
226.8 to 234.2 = 120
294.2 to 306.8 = 110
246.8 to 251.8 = 153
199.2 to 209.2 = 113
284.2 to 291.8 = 128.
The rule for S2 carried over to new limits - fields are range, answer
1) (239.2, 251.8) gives 147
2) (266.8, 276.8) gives 157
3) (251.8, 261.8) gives 169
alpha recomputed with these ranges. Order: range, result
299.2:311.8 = 139.3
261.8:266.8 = 185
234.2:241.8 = 143.2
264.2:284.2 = 159.7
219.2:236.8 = 134.4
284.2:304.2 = 138.1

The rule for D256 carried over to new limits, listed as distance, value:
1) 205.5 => 107.9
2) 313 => 145.2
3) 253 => 148.9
